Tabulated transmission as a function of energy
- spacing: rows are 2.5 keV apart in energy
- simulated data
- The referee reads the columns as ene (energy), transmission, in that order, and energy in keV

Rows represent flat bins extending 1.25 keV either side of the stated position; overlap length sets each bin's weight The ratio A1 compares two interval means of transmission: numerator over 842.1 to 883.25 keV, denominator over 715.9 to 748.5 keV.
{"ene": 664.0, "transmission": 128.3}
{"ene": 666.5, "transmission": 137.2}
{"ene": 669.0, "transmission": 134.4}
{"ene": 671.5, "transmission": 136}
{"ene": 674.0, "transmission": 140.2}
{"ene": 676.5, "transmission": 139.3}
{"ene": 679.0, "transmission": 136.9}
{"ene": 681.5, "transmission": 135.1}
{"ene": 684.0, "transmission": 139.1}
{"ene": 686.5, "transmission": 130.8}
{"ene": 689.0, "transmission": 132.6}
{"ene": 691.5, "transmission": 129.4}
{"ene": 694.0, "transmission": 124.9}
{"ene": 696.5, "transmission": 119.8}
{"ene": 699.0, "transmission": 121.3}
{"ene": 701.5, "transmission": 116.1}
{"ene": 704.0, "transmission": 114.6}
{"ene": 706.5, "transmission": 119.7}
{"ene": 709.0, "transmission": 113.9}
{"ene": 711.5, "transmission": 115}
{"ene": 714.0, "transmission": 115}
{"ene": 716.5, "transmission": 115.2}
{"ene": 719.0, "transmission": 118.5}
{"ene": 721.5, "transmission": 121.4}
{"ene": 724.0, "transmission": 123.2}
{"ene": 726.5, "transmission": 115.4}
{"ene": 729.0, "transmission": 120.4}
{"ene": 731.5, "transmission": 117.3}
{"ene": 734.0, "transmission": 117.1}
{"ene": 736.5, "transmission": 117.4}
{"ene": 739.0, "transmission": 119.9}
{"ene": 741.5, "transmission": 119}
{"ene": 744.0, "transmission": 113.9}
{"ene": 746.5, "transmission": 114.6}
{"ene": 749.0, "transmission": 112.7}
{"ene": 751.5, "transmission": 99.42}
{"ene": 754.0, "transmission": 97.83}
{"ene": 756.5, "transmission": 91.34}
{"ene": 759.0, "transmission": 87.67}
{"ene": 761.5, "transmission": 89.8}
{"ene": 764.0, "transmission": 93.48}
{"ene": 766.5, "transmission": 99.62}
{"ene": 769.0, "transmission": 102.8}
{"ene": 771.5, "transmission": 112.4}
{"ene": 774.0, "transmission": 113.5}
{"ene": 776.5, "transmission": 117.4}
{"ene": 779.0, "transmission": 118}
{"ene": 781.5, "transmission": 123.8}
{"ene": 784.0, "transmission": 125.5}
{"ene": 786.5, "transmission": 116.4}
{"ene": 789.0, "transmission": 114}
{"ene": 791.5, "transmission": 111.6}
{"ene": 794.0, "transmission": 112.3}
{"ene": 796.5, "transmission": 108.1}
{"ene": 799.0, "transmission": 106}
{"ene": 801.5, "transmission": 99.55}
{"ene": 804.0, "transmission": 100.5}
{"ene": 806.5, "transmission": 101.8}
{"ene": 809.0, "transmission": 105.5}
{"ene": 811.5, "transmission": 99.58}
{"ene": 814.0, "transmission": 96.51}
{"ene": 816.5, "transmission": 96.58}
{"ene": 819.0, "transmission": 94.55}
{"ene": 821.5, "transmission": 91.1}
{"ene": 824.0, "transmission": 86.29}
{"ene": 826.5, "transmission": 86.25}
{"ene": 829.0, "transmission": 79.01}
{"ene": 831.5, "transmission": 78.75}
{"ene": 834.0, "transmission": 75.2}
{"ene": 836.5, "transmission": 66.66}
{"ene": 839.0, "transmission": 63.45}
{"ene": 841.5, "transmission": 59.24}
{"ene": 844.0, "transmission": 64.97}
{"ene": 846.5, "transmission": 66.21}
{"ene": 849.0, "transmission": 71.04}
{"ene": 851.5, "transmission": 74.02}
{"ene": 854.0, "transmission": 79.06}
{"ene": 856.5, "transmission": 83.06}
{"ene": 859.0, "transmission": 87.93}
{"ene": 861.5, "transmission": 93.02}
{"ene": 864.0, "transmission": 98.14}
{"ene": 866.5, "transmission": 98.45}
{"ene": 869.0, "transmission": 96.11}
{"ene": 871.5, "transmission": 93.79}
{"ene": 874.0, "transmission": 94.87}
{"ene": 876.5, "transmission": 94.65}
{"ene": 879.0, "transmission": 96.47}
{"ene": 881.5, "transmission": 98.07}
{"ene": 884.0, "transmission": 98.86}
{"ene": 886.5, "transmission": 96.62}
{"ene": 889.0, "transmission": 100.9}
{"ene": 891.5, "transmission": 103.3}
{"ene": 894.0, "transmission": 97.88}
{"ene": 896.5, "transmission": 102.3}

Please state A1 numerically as 0.73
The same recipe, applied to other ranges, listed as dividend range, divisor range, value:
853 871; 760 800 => 0.83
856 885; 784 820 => 0.90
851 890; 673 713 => 0.73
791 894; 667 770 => 0.77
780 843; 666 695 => 0.71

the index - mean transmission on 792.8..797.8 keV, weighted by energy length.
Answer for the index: 110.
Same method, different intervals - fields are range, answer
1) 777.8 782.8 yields 121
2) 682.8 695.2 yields 131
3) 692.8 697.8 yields 122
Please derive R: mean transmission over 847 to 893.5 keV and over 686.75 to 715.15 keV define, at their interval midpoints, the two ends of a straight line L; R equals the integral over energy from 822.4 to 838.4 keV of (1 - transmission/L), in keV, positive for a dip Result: 3.3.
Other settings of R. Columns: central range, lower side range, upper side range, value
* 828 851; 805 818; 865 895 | 6.86 keV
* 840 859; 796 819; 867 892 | 5.13 keV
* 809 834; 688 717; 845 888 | 2.02 keV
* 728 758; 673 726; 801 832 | 0.48 keV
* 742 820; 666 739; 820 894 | -1.02 keV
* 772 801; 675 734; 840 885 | -3.03 keV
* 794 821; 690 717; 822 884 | -2.03 keV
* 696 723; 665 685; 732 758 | 1.43 keV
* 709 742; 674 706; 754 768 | -2.18 keV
